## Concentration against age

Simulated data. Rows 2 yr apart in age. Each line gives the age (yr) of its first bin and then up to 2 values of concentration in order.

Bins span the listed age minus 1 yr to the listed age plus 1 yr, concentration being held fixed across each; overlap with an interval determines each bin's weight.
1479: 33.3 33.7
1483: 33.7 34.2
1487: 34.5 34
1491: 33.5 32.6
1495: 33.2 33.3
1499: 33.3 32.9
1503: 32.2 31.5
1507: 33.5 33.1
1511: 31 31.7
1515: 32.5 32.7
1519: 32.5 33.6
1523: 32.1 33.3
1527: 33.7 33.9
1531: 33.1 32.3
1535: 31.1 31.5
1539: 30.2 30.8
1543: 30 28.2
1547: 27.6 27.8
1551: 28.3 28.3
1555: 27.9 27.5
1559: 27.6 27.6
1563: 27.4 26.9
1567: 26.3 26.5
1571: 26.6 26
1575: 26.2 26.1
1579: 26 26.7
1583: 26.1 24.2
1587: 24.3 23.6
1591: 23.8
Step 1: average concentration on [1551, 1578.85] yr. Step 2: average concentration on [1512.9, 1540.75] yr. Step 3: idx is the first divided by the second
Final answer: 0.83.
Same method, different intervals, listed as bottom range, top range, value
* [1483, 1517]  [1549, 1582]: 0.82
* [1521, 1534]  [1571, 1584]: 0.79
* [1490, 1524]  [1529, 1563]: 0.90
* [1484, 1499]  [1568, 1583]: 0.78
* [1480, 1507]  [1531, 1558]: 0.89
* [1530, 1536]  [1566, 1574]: 0.82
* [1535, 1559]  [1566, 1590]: 0.89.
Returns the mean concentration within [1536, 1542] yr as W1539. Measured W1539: 30.8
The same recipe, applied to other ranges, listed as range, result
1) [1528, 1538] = 32.4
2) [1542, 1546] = 29.1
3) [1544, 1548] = 27.9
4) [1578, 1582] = 26.4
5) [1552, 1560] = 27.8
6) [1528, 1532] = 33.5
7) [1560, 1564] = 27.5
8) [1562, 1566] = 27.1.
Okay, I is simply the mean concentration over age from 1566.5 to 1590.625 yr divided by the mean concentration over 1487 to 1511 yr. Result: 0.8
